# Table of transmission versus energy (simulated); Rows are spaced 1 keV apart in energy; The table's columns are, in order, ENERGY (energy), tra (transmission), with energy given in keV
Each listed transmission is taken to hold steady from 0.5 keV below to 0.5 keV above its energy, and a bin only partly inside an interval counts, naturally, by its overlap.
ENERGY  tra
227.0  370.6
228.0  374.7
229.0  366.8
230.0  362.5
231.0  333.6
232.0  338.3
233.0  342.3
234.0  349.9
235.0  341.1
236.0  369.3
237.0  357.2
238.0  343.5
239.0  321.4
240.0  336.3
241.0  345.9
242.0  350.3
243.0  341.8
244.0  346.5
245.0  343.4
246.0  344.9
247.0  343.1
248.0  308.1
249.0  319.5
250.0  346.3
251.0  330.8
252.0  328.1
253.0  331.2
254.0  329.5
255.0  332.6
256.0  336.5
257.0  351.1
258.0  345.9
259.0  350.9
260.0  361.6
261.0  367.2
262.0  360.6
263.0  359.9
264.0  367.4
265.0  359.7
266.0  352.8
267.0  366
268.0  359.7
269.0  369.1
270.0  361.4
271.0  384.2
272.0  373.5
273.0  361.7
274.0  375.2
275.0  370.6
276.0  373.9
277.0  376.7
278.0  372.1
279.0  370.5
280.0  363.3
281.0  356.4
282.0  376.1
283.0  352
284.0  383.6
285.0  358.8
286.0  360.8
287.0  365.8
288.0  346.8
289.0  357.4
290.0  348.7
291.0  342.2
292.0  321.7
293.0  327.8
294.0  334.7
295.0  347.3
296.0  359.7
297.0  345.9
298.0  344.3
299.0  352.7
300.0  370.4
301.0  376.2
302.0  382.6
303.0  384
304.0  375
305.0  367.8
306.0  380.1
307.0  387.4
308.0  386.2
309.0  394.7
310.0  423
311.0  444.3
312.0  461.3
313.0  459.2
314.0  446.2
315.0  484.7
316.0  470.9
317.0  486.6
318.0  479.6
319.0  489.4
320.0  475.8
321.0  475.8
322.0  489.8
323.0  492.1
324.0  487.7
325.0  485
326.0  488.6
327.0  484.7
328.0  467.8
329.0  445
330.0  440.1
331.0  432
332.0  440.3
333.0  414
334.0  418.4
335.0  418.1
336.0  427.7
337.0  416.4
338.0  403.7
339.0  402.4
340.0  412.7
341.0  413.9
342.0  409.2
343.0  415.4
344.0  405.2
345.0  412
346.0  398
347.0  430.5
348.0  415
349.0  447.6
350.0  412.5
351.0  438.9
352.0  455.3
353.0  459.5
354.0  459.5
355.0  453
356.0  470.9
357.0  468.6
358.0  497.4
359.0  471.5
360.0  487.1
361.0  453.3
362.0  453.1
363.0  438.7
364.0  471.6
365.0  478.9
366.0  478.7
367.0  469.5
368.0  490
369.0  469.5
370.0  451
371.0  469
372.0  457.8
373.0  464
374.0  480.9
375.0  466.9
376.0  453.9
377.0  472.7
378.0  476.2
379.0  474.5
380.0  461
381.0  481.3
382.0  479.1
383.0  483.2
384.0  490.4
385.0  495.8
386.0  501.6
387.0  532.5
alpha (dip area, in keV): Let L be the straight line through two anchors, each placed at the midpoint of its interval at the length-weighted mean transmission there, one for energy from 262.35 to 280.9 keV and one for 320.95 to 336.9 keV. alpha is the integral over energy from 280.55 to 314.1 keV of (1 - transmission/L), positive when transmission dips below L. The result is 2.8 keV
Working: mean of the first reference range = 367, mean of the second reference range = 455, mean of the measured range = 373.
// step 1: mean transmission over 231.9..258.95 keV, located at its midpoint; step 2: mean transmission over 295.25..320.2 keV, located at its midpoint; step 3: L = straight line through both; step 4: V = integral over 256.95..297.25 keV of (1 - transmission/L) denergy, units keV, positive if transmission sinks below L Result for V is 1.7 keV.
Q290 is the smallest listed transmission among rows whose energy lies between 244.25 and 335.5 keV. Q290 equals 308.1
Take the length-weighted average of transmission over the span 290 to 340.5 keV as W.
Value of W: 418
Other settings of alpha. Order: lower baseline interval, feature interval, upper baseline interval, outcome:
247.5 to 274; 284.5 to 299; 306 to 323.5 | 2.2 keV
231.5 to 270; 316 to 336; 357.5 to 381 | -1.8 keV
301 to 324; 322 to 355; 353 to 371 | 1.2 keV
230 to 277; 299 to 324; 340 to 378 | -1.6 keV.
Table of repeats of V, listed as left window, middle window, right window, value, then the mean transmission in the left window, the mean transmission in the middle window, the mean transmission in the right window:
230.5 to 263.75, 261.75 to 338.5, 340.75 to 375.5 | -0.6 keV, 343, 399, 452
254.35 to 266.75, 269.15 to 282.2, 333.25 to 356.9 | -0.1 keV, 354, 370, 427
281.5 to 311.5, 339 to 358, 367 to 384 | 0.1 keV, 367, 433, 471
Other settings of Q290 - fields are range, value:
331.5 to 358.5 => 398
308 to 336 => 386.2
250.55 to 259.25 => 328.1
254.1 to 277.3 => 332.6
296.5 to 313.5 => 344.3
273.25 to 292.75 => 321.7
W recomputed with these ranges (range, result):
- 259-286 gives 366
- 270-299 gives 359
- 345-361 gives 450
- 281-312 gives 368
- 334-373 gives 444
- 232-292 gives 353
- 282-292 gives 356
